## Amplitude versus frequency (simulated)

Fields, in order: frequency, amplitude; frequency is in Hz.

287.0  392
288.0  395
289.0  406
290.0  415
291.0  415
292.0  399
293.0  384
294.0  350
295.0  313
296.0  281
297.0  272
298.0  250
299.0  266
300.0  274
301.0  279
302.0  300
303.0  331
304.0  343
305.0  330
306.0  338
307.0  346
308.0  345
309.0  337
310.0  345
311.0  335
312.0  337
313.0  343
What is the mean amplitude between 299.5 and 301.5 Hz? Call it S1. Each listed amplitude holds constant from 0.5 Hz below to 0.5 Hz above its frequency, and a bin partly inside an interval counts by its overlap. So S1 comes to 276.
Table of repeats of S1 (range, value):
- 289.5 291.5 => 415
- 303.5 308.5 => 340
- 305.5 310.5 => 342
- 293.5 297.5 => 304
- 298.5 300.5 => 270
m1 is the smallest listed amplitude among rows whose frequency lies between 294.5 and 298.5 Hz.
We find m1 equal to 250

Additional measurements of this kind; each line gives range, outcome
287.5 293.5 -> 384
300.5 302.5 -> 279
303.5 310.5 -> 330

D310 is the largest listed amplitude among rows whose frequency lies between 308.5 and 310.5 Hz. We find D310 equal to 345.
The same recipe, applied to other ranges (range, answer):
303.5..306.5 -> 343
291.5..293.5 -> 399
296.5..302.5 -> 300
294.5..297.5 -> 313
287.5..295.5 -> 415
